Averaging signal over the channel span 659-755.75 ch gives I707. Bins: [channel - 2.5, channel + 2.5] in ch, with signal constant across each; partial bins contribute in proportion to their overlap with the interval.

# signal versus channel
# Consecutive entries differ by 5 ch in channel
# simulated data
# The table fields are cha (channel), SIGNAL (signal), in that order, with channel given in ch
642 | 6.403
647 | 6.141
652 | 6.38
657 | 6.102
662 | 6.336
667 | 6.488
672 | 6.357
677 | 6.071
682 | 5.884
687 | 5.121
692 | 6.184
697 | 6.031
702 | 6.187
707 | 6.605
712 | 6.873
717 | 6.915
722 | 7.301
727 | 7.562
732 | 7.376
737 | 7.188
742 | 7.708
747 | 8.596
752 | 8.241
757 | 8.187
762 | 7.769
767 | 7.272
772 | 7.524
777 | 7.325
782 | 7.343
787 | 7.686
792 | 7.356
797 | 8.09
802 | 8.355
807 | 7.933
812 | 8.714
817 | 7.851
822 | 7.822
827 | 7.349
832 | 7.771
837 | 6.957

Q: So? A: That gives 6.81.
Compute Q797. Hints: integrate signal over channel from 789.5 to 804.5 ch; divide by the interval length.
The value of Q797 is 7.93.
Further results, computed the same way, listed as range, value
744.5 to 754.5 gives 8.42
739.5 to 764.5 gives 8.1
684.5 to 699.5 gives 5.78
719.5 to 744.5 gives 7.43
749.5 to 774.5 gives 7.8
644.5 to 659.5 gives 6.21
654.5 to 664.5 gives 6.22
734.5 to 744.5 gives 7.45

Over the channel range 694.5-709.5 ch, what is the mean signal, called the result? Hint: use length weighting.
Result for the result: 6.27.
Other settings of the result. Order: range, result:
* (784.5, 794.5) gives 7.52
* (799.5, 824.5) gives 8.13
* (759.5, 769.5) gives 7.52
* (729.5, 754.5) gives 7.82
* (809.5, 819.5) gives 8.28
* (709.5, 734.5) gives 7.21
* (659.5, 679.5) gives 6.31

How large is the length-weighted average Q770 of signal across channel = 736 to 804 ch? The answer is 7.77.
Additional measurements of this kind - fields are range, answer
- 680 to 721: 6.27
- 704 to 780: 7.49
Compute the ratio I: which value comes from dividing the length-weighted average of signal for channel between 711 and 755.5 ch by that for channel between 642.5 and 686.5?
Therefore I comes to 1.2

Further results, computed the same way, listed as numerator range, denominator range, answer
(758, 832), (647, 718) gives 1.24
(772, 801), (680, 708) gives 1.27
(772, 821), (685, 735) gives 1.18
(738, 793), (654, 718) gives 1.24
